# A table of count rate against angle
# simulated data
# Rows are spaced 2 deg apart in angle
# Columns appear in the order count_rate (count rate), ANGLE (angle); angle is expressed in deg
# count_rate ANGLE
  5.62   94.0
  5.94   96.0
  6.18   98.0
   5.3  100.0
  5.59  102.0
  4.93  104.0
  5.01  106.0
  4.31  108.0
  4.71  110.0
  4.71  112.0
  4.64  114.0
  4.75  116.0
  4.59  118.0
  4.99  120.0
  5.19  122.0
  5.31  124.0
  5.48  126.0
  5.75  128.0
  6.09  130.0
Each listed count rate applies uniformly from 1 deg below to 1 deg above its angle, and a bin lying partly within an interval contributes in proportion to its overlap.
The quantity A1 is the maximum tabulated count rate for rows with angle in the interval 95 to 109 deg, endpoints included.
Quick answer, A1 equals 6.18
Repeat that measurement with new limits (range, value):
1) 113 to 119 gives 4.75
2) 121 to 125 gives 5.31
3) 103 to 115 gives 5.01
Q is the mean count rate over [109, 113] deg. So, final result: 4.71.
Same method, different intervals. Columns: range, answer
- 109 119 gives 4.68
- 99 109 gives 5.03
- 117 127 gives 5.11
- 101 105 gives 5.26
